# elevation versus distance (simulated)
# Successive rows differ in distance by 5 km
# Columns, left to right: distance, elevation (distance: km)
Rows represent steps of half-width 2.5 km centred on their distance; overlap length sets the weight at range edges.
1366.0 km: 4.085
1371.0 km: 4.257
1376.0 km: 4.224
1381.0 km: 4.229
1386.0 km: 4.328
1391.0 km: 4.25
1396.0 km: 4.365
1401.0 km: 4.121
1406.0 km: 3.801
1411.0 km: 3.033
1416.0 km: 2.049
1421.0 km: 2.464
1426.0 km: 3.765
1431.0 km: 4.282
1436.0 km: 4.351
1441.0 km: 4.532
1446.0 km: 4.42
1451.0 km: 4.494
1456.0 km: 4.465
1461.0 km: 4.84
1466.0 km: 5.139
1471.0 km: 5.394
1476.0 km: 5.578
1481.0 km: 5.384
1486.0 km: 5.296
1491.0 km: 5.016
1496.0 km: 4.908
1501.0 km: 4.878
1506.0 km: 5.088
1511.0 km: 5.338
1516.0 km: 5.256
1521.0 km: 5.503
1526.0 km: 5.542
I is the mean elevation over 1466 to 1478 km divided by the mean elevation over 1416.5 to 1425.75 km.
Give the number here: 2.0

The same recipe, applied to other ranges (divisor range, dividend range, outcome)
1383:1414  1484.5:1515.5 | 1.29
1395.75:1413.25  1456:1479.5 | 1.37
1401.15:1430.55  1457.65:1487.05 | 1.64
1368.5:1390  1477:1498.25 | 1.22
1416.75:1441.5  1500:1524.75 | 1.42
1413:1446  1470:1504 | 1.43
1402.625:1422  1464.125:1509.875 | 1.78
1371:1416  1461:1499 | 1.32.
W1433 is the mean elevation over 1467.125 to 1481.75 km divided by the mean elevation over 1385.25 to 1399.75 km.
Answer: 1.26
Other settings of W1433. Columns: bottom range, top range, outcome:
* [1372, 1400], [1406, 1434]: 0.75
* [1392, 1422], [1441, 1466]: 1.36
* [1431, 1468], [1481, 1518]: 1.12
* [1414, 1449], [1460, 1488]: 1.42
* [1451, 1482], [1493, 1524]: 1.02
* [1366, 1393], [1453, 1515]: 1.20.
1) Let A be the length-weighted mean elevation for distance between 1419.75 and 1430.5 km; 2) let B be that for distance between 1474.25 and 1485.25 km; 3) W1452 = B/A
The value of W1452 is 1.60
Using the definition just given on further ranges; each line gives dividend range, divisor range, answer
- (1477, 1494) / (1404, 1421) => 1.83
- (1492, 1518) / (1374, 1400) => 1.19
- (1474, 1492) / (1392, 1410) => 1.33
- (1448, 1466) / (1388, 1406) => 1.12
